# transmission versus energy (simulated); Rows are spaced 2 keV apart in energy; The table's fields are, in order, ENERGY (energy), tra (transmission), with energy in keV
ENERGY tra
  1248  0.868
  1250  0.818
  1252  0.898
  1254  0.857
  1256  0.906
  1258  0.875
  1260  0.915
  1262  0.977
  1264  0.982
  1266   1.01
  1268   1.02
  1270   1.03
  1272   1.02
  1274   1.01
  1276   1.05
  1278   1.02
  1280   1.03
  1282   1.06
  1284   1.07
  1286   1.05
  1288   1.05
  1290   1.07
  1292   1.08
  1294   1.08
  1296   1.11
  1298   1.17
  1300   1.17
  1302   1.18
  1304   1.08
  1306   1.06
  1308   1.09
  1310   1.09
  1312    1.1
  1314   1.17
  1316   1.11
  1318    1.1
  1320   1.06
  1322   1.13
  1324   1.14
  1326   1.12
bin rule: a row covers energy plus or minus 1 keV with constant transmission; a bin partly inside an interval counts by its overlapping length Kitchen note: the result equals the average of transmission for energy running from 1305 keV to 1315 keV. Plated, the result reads 1.1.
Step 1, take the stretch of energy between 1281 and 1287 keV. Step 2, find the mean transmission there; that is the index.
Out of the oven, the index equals 1.06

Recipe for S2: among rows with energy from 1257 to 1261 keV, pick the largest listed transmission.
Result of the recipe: 0.915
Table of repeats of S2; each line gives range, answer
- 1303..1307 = 1.08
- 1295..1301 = 1.17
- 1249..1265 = 0.982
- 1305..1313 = 1.1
